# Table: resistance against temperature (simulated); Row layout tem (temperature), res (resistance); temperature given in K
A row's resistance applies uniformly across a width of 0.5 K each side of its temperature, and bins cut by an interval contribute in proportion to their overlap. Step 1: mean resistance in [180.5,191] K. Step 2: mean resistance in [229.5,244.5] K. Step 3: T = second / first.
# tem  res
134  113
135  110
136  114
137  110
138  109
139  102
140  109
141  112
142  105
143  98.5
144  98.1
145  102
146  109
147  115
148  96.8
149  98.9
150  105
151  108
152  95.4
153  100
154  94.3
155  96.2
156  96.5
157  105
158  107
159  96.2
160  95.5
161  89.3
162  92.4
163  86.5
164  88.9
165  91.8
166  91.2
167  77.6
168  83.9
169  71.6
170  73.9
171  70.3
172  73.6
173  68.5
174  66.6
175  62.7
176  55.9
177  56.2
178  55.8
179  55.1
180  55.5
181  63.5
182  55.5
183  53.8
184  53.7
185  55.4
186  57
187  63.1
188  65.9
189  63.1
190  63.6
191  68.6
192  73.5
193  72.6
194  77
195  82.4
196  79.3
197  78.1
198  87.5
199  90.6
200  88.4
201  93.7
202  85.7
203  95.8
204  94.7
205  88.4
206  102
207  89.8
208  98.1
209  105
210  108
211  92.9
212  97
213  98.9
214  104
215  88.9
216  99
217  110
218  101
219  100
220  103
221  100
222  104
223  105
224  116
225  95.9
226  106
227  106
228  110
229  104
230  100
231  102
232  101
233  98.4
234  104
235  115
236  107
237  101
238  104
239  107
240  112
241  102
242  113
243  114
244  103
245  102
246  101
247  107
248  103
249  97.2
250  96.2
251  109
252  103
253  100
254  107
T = 1.8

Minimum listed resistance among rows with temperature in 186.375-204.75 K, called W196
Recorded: 63.1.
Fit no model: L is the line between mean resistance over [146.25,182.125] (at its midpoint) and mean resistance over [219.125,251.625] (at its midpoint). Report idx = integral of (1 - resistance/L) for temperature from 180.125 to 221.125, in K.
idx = 4.85 K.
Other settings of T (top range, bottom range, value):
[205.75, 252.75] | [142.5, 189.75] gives 1.27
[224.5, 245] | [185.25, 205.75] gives 1.34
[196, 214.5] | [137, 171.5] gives 0.97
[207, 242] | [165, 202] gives 1.47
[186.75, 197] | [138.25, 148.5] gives 0.68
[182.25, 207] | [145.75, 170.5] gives 0.81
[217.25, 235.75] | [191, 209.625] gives 1.19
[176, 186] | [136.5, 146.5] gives 0.53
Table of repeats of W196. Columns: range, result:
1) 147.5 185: 53.7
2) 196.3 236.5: 78.1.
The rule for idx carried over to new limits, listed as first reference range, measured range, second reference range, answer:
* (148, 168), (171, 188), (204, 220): 6.45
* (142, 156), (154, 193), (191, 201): 7.43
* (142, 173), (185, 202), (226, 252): 4.06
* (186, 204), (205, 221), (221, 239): -1.37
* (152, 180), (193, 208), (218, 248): 0.90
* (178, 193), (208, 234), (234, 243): -2.93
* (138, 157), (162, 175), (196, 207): 2.54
